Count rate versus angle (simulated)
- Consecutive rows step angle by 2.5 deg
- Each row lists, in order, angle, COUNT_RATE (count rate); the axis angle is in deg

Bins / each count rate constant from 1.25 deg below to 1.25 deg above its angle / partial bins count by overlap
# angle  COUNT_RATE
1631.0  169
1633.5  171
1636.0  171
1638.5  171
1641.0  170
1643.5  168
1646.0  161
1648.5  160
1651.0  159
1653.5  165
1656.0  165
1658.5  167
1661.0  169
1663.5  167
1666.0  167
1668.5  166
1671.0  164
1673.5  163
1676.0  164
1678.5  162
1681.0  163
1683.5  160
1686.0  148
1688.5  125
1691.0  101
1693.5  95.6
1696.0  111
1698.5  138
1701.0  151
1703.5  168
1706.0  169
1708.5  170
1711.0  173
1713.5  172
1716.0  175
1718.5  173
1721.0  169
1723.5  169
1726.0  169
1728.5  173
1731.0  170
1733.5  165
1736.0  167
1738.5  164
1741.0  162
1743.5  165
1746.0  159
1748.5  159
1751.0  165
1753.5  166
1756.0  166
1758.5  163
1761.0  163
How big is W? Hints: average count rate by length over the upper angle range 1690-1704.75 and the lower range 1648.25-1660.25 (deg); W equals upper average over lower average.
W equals 0.78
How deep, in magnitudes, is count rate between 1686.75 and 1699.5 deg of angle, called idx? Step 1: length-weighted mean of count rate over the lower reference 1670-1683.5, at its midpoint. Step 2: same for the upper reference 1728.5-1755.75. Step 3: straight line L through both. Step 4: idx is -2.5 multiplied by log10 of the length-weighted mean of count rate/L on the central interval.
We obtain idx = 0.38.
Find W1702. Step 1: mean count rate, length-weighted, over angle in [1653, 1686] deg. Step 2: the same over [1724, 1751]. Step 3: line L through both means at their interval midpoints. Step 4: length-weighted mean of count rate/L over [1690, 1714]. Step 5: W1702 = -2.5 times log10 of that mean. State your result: 0.14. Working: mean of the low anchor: 164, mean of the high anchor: 165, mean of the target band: 144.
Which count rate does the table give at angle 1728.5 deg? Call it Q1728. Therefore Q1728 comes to 173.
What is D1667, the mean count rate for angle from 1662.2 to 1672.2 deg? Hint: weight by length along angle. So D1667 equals 166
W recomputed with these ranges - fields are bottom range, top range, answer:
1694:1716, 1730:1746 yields 1.06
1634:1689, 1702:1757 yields 1.03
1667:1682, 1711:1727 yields 1.05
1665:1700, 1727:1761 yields 1.14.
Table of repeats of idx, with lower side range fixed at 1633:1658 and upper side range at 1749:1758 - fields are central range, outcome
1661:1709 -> 0.11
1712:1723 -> -0.04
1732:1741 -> 0.00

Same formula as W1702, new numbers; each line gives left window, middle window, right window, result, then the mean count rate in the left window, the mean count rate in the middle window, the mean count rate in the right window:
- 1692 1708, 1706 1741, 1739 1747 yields -0.121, 140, 170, 162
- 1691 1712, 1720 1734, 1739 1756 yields -0.100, 144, 169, 163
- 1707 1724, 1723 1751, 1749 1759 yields 0.015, 172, 166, 165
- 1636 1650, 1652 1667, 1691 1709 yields -0.054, 166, 167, 139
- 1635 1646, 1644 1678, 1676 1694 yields -0.062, 169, 164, 140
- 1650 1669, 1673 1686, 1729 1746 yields 0.031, 166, 161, 165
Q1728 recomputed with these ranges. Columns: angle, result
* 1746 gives 159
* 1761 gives 163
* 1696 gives 111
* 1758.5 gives 163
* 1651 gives 159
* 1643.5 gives 168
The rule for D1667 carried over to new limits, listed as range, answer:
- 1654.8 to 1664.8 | 167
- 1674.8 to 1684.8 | 162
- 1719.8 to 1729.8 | 170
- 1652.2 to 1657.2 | 165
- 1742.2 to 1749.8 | 161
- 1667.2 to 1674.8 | 164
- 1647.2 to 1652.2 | 160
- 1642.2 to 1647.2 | 165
